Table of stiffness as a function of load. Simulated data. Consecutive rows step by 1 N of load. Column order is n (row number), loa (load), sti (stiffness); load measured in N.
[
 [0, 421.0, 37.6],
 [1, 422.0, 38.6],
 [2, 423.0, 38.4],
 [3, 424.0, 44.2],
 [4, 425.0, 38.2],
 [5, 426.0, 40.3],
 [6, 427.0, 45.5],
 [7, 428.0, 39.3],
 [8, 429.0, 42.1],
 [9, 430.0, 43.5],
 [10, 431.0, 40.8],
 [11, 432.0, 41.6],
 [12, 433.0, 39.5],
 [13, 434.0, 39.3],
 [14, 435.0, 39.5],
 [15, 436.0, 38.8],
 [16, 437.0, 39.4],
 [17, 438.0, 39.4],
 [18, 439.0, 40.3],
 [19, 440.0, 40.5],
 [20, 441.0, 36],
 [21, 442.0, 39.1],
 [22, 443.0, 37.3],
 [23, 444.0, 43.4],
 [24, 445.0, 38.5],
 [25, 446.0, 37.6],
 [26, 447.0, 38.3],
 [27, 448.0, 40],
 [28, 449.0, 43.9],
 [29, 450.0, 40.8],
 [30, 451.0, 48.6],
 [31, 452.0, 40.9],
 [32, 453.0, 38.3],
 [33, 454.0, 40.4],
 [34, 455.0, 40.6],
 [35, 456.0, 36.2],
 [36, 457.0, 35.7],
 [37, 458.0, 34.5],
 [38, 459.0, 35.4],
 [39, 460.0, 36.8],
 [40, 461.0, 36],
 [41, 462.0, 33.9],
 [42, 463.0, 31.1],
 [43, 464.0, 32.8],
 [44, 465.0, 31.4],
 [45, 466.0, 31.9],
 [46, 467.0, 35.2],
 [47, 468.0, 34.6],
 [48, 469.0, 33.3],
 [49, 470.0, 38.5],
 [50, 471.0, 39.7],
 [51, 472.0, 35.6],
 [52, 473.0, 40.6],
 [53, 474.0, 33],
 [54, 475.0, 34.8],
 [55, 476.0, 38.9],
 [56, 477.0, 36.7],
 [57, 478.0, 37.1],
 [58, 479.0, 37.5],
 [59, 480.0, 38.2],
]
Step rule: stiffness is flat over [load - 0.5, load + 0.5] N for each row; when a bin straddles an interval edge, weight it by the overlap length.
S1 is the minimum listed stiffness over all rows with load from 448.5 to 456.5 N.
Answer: 36.2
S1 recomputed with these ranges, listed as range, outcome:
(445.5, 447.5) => 37.6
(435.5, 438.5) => 38.8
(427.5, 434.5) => 39.3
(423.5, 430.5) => 38.2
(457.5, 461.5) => 34.5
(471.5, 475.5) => 33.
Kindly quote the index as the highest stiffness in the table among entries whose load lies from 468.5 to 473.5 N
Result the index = 40.6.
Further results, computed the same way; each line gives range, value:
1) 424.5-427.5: 45.5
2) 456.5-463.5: 36.8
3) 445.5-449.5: 43.9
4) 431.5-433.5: 41.6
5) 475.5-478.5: 38.9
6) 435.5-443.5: 40.5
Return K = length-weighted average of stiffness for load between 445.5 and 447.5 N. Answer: 38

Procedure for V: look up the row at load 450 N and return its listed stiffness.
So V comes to 40.8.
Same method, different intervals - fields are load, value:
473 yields 40.6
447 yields 38.3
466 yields 31.9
